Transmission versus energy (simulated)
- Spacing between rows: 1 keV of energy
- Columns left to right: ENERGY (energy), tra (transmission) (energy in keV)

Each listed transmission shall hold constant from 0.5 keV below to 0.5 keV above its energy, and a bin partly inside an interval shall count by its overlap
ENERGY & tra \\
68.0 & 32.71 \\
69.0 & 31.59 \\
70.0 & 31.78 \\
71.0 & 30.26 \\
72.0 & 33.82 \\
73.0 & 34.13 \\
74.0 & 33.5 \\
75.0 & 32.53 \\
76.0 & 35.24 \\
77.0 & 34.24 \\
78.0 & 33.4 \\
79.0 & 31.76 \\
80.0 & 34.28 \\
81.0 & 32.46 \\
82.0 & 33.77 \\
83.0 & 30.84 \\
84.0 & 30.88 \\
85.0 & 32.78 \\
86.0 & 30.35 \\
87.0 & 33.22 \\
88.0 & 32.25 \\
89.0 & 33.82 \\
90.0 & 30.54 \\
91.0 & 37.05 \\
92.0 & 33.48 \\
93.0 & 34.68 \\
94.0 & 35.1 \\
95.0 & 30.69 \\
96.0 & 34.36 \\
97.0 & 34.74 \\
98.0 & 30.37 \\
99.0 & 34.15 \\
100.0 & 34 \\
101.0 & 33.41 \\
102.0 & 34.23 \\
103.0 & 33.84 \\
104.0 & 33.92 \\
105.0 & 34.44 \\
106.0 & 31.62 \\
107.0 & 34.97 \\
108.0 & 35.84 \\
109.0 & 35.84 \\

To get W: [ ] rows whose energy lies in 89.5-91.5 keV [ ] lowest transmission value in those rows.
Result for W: 30.54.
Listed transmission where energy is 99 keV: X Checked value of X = 34.15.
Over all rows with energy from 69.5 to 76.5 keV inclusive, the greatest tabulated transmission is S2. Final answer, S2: 35.24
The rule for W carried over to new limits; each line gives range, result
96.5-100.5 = 30.37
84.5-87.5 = 30.35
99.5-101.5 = 33.41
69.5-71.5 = 30.26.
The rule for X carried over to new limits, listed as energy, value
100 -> 34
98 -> 30.37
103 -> 33.84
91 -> 37.05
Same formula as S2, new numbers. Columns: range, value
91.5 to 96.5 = 35.1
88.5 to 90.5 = 33.82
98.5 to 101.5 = 34.15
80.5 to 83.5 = 33.77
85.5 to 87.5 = 33.22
